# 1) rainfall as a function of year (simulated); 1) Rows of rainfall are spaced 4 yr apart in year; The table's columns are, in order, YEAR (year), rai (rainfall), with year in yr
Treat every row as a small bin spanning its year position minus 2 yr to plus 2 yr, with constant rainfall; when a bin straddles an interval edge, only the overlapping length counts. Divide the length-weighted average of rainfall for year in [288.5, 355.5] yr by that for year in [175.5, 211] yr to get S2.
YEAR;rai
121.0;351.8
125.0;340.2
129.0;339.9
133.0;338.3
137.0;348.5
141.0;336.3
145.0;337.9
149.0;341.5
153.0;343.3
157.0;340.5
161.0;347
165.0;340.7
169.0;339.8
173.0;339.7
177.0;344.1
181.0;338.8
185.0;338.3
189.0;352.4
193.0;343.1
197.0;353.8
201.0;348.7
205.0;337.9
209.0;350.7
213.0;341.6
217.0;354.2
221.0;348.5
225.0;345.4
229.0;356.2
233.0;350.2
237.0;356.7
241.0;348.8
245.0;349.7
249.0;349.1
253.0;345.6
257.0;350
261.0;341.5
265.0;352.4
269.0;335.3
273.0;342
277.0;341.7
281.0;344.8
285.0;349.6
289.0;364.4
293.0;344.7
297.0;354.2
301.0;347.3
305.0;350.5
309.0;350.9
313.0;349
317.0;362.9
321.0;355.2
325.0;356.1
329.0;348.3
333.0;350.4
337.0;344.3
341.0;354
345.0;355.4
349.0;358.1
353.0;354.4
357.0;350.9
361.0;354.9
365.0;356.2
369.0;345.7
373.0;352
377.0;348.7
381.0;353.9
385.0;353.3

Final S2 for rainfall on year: 1.02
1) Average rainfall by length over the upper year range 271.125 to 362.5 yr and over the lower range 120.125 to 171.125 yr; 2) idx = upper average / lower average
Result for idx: 1.0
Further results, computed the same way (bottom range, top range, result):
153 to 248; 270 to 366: 1.01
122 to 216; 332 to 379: 1.03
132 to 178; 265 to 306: 1.02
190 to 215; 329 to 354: 1.02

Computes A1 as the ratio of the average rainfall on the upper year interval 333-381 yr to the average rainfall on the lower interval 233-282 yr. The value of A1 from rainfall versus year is 1.02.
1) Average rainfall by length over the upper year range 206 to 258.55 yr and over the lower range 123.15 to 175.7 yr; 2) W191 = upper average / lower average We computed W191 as 1.0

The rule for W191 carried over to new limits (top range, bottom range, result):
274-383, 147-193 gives 1.03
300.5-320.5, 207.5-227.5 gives 1.01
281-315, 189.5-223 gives 1.01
